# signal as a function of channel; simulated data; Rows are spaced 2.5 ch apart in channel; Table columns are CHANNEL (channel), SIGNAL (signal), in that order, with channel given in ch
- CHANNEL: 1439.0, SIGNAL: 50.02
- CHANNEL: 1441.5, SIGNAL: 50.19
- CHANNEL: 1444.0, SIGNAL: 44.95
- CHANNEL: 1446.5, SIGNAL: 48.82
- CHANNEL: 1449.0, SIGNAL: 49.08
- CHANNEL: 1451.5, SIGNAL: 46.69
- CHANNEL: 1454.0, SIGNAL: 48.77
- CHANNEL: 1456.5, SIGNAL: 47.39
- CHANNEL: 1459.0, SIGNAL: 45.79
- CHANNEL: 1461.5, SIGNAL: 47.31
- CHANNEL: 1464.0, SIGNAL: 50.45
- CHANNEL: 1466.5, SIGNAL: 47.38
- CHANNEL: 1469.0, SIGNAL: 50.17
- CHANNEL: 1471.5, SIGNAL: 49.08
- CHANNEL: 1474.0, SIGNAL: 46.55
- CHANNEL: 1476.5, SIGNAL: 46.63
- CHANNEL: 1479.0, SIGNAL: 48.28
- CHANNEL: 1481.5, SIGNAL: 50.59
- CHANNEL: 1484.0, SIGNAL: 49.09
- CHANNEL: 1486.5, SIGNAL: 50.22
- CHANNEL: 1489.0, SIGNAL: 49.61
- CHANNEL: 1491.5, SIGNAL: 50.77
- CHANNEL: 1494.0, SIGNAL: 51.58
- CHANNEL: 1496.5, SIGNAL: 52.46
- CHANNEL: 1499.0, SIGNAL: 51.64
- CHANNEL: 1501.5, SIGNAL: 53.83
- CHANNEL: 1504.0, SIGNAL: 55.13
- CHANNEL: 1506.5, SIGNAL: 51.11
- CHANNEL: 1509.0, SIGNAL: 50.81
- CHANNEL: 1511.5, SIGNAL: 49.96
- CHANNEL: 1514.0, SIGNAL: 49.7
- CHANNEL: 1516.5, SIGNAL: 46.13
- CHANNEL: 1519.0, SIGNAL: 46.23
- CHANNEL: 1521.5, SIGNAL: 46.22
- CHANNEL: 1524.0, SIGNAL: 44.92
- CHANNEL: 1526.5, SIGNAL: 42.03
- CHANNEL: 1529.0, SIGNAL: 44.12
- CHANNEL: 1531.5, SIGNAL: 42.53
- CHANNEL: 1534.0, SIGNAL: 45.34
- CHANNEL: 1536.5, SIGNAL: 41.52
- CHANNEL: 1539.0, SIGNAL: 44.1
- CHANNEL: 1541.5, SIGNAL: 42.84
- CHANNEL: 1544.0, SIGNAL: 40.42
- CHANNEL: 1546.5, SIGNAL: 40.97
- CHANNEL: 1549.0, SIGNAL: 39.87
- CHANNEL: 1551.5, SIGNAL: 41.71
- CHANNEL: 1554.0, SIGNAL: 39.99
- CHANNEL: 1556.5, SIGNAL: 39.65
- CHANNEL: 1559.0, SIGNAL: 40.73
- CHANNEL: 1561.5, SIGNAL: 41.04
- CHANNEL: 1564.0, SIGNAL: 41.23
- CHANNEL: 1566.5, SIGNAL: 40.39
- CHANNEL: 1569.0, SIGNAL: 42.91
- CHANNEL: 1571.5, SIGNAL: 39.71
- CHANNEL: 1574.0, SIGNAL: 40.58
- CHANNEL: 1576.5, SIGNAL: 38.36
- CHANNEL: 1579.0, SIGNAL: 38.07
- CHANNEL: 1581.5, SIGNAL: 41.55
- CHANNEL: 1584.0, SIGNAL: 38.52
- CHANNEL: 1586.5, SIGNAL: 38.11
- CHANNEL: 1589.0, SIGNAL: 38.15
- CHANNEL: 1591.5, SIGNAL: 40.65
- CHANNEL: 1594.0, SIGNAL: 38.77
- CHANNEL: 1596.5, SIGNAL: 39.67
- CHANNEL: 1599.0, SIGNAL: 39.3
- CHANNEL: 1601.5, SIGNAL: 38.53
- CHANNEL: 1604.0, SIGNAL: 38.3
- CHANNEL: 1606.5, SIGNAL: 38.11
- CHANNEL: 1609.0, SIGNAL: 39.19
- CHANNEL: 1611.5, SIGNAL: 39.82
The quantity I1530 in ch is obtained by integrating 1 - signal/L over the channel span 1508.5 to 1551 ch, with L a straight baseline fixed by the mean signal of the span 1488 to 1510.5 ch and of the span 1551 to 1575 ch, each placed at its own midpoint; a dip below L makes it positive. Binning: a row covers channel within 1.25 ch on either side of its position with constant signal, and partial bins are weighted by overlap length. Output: 2.0 ch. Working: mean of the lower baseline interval 51.9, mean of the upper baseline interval 40.8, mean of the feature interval 44.4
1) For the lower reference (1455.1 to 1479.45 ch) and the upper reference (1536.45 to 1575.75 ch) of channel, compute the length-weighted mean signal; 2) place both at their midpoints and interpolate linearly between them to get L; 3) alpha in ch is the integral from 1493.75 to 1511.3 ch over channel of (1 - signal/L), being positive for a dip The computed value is -2.8 ch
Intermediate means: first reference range 47.9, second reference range 41.1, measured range 52.3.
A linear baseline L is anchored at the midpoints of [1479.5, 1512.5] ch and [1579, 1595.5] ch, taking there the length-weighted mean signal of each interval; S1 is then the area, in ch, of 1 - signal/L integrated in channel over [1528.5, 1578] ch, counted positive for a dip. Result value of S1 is 2.6 ch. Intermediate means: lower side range 51.2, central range 41.3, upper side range 39.2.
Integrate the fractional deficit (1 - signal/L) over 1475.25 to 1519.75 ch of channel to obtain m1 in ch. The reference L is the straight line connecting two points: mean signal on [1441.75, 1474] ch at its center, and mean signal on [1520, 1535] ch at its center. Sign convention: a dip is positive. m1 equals -4.3 ch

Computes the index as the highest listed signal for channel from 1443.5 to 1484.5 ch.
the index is 50.59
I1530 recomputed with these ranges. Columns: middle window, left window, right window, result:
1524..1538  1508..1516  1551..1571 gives 0.9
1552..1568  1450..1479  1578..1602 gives 0.2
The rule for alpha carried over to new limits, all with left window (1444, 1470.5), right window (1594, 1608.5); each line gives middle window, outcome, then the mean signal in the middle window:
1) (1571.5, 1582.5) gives 0.2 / 39.6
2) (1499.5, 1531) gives -2.8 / 48.3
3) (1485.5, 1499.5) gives -1.6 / 51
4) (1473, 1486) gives -0.5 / 48.4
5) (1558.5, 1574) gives 0.0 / 41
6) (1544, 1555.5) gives 0.4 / 40.6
